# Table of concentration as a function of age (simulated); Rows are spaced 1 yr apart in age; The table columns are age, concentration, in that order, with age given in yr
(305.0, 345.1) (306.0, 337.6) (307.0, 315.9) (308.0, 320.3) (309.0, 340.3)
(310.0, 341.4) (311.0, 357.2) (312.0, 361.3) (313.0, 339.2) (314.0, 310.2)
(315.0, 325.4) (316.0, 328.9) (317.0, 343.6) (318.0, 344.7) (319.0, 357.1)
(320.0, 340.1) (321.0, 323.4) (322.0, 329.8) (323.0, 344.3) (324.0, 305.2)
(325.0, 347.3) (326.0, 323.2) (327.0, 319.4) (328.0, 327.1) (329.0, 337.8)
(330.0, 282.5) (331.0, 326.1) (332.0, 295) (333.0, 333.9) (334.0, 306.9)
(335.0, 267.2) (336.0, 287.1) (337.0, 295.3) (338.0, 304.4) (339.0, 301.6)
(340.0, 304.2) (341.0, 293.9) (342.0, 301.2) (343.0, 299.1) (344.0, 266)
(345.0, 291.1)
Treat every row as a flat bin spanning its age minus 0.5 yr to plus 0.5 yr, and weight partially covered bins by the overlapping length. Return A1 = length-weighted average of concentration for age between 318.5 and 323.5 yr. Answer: 339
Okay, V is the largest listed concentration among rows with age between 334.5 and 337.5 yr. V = 295.3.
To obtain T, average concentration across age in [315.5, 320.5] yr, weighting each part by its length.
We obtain 343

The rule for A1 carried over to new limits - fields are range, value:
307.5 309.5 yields 330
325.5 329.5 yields 327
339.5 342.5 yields 300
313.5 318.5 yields 331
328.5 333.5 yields 315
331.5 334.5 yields 312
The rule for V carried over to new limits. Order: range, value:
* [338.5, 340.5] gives 304.2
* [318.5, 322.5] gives 357.1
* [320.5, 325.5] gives 347.3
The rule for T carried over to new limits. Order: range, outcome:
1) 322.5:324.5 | 325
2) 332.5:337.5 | 298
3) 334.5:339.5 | 291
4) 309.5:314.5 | 342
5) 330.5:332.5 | 311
